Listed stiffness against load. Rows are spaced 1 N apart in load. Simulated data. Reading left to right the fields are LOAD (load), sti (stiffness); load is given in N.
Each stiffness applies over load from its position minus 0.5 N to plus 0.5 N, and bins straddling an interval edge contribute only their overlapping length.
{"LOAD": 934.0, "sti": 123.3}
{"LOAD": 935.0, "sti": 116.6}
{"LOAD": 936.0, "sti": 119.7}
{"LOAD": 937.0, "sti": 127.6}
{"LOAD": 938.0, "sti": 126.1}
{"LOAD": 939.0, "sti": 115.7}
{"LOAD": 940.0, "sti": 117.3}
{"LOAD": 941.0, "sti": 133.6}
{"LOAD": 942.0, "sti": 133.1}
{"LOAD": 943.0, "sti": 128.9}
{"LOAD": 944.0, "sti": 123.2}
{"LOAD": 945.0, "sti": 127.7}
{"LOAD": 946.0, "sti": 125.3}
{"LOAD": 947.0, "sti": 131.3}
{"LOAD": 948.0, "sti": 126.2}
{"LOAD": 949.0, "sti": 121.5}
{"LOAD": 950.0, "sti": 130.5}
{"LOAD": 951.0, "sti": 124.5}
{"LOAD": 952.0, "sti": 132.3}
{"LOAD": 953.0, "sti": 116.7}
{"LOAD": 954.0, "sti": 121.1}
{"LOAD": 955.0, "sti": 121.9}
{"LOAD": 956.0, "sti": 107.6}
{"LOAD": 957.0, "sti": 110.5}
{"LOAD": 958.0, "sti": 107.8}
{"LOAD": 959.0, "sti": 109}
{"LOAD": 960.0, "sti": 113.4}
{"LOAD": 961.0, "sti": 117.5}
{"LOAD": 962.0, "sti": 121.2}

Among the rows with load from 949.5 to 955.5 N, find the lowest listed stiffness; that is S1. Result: 116.7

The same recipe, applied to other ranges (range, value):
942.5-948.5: 123.2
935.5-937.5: 119.7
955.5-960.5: 107.6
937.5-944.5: 115.7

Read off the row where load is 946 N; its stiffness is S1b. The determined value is 125.3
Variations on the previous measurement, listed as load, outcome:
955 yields 121.9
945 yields 127.7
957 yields 110.5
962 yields 121.2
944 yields 123.2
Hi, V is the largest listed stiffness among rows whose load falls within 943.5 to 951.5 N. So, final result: 131.3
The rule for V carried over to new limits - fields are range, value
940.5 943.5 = 133.6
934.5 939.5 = 127.6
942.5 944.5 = 128.9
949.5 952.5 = 132.3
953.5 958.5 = 121.9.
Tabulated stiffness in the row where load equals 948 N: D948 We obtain 126.2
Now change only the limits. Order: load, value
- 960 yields 113.4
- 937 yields 127.6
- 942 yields 133.1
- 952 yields 132.3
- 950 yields 130.5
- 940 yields 117.3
